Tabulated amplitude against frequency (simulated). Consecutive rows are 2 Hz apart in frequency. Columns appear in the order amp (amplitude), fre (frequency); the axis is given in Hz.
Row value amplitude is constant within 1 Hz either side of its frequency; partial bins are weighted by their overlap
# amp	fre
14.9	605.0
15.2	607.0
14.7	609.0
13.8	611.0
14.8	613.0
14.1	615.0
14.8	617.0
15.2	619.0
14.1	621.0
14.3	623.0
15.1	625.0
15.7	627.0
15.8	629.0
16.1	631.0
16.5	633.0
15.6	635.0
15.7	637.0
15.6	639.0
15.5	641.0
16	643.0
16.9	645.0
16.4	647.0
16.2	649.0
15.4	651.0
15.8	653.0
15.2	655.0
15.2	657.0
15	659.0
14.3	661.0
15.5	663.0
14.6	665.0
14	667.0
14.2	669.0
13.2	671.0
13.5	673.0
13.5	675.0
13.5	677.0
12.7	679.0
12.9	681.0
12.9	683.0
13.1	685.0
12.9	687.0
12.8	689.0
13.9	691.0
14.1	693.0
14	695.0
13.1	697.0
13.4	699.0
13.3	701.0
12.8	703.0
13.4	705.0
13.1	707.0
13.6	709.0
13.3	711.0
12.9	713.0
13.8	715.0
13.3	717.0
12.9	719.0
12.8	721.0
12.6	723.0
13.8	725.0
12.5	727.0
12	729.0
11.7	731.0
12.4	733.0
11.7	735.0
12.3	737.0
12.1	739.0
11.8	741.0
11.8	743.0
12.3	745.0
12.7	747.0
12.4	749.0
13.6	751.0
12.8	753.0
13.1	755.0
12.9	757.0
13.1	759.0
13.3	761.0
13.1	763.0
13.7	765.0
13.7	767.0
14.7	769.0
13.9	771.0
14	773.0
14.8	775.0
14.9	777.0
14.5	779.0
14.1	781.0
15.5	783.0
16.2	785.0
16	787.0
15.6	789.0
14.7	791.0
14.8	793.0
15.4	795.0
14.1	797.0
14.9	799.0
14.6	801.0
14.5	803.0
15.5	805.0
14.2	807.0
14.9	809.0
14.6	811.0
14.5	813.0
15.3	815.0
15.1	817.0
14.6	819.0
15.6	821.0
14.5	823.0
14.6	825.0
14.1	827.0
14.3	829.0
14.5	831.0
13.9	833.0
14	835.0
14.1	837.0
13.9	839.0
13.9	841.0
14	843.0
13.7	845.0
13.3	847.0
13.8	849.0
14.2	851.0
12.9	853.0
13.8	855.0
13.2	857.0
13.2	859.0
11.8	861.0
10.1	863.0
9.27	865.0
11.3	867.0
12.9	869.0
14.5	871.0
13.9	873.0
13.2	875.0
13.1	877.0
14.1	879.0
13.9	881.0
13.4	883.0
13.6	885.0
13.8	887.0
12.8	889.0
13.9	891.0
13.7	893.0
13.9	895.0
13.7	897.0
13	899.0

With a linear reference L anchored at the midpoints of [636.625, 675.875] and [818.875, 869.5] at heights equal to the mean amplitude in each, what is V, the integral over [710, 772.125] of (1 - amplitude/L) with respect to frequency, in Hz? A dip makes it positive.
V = 6.3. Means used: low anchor 15.1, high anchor 13.4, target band 12.9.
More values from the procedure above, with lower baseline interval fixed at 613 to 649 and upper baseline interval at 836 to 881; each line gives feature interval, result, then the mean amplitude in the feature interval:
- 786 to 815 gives -2.47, 14.9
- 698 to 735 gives 4.21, 12.9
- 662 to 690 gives 2.81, 13.5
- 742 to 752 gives 1.20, 12.6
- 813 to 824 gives -1.17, 15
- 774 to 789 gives -1.35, 15.2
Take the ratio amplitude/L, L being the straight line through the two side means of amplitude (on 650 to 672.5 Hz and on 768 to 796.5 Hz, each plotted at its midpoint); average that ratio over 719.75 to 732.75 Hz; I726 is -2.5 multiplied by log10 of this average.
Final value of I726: 0.18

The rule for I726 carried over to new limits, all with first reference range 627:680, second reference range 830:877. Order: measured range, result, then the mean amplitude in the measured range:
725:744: 0.180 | 12.1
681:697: 0.109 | 13.3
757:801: -0.046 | 14.5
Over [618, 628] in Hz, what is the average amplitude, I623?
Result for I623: 14.9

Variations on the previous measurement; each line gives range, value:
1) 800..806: 14.9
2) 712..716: 13.4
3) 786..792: 15.4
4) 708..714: 13.3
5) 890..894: 13.8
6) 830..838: 14.1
